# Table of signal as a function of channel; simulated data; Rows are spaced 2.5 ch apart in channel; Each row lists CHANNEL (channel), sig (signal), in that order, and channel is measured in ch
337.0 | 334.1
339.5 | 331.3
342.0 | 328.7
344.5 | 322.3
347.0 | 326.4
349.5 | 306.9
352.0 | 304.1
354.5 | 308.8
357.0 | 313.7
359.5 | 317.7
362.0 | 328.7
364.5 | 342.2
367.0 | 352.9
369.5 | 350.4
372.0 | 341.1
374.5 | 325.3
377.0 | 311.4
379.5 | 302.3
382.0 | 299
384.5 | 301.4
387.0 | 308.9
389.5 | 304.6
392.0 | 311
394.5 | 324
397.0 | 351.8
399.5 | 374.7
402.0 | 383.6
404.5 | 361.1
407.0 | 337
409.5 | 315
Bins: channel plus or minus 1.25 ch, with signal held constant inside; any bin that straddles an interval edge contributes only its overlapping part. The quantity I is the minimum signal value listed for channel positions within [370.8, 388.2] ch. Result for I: 299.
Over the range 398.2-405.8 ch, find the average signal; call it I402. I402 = 373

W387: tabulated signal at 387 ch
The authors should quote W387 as 308.9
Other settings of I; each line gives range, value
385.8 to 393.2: 304.6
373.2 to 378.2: 311.4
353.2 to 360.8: 308.8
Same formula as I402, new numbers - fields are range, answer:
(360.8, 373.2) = 343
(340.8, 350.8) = 321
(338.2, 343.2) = 330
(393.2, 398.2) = 337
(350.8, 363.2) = 315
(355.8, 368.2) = 331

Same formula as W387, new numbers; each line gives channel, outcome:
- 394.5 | 324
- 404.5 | 361.1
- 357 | 313.7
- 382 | 299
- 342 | 328.7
